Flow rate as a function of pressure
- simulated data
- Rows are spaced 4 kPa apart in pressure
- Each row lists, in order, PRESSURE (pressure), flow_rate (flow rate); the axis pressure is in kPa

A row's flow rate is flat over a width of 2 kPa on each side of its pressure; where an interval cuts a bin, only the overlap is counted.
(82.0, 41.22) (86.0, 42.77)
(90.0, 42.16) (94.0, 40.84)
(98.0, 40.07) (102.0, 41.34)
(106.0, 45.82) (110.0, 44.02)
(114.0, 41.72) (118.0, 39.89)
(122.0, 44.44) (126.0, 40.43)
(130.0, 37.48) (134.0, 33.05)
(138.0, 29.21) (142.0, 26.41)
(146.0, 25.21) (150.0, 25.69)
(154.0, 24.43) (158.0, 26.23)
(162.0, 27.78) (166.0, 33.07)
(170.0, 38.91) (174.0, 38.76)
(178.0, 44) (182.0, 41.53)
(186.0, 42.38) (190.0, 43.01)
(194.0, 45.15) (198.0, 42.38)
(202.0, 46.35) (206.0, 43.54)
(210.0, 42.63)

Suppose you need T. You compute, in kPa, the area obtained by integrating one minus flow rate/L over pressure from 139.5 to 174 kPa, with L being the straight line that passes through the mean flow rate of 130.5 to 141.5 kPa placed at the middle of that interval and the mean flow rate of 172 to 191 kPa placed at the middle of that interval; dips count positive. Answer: 6.9 kPa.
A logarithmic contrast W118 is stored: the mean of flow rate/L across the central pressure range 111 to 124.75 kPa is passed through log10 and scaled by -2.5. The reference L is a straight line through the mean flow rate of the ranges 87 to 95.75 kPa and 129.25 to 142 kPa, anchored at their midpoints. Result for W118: -0.178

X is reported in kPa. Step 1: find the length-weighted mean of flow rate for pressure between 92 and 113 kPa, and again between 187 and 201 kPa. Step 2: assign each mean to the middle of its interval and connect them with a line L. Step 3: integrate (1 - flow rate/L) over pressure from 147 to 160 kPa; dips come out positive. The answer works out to 5.3 kPa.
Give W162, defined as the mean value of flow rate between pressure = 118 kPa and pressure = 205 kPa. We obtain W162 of 36.2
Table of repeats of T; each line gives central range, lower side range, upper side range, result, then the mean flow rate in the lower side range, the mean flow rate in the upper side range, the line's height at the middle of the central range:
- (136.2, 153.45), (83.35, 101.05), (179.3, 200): 6.5 kPa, 41.4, 42.9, 42.2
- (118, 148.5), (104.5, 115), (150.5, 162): 1.0 kPa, 44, 25.8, 34.8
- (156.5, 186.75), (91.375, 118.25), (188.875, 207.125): 4.9 kPa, 42.1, 44.2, 43.6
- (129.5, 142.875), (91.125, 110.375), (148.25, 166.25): 0.6 kPa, 42.3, 26.9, 32.6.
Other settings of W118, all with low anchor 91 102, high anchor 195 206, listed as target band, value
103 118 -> -0.049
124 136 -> 0.135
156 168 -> 0.427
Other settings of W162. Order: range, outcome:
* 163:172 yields 35.1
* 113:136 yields 39.4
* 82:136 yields 41.1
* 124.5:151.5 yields 31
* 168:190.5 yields 41.3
